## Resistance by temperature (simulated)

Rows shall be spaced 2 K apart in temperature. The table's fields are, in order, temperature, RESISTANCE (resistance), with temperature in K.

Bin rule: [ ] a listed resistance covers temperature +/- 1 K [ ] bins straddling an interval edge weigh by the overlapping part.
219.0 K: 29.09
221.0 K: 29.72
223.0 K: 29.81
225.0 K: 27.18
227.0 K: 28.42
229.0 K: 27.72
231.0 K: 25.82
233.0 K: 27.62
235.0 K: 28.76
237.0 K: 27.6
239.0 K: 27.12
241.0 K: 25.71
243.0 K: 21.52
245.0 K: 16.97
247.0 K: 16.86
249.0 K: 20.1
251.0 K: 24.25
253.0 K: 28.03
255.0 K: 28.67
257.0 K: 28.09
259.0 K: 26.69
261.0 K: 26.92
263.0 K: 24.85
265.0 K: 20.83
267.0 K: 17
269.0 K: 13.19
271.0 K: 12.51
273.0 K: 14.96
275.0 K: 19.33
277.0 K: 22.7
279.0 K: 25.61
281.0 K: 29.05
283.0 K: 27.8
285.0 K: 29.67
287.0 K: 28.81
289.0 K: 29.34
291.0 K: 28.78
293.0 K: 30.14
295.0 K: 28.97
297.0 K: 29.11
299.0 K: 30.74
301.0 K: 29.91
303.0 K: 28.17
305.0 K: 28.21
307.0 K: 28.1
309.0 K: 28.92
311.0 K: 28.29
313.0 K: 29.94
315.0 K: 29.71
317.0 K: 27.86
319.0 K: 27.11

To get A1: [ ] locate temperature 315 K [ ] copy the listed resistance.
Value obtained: 29.71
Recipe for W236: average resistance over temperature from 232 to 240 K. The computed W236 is 27.8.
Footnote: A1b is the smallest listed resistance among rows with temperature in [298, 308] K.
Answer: 28.1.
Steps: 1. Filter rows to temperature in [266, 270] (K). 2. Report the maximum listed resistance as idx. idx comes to 17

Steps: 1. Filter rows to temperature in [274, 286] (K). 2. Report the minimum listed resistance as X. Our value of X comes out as 19.33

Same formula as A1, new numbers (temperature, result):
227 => 28.42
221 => 29.72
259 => 26.69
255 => 28.67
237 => 27.6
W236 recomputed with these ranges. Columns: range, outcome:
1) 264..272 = 15.9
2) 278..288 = 28.2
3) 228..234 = 27.1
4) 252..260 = 27.9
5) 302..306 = 28.2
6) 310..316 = 29.3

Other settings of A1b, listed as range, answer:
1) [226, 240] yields 25.82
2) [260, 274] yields 12.51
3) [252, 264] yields 24.85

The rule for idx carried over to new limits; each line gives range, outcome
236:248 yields 27.6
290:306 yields 30.74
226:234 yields 28.42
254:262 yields 28.67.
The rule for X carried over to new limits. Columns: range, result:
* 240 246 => 16.97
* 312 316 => 29.71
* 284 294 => 28.78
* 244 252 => 16.86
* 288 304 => 28.17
